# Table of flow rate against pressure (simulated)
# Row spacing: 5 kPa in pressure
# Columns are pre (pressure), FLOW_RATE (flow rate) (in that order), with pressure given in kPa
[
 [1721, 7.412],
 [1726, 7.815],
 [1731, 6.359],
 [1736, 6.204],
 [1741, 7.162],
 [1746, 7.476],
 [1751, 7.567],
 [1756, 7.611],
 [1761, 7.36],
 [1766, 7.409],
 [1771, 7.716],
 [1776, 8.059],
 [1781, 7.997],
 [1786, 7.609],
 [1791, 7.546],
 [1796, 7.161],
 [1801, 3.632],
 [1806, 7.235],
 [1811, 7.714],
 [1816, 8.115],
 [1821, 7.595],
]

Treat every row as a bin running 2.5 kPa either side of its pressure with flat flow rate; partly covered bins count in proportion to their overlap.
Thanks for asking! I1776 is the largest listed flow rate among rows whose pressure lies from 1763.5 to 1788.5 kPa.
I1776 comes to 8.059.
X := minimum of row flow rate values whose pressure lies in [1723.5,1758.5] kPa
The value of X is 6.204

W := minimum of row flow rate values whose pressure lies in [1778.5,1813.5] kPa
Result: 3.632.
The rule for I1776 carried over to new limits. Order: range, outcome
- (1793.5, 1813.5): 7.714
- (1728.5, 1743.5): 7.162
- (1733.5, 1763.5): 7.611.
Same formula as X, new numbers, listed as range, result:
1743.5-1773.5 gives 7.36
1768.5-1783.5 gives 7.716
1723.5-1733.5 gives 6.359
